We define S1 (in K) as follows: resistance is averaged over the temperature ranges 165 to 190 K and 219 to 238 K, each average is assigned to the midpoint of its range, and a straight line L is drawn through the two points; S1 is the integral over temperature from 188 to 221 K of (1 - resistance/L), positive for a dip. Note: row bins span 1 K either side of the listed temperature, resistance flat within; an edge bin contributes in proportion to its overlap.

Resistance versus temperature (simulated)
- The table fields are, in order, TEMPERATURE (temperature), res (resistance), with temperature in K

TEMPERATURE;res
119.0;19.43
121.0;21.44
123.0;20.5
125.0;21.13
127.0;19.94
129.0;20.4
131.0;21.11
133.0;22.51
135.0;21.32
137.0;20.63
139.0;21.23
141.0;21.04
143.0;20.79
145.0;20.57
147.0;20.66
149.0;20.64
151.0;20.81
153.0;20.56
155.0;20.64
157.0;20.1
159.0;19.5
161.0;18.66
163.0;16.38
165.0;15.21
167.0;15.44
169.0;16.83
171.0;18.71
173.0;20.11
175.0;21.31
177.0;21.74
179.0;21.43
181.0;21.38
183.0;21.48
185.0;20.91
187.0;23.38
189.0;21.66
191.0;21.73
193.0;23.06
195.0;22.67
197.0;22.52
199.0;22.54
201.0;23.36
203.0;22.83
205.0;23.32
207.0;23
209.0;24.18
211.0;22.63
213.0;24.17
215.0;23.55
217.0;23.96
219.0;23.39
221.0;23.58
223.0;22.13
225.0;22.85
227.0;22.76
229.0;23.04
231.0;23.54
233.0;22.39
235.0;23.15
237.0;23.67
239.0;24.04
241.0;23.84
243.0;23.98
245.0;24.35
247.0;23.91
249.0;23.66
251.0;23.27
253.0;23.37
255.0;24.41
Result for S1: -2.1 K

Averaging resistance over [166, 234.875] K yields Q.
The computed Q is 22.1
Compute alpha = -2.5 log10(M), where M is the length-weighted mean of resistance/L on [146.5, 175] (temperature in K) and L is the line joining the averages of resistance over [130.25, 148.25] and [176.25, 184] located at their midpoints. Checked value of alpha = 0.13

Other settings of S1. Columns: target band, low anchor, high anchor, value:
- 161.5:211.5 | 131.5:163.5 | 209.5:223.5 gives 2.5 K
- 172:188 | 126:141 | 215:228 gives 0.5 K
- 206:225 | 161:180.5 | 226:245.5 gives -1.2 K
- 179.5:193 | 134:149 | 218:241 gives 0.1 K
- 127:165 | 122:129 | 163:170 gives -4.4 K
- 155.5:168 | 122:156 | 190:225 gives 2.3 K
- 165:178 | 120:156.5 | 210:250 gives 1.8 K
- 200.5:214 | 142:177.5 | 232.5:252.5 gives -1.0 K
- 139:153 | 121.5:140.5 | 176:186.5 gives 0.2 K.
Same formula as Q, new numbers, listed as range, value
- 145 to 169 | 18.9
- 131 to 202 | 20.6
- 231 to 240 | 23.3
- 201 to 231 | 23.3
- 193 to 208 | 22.9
